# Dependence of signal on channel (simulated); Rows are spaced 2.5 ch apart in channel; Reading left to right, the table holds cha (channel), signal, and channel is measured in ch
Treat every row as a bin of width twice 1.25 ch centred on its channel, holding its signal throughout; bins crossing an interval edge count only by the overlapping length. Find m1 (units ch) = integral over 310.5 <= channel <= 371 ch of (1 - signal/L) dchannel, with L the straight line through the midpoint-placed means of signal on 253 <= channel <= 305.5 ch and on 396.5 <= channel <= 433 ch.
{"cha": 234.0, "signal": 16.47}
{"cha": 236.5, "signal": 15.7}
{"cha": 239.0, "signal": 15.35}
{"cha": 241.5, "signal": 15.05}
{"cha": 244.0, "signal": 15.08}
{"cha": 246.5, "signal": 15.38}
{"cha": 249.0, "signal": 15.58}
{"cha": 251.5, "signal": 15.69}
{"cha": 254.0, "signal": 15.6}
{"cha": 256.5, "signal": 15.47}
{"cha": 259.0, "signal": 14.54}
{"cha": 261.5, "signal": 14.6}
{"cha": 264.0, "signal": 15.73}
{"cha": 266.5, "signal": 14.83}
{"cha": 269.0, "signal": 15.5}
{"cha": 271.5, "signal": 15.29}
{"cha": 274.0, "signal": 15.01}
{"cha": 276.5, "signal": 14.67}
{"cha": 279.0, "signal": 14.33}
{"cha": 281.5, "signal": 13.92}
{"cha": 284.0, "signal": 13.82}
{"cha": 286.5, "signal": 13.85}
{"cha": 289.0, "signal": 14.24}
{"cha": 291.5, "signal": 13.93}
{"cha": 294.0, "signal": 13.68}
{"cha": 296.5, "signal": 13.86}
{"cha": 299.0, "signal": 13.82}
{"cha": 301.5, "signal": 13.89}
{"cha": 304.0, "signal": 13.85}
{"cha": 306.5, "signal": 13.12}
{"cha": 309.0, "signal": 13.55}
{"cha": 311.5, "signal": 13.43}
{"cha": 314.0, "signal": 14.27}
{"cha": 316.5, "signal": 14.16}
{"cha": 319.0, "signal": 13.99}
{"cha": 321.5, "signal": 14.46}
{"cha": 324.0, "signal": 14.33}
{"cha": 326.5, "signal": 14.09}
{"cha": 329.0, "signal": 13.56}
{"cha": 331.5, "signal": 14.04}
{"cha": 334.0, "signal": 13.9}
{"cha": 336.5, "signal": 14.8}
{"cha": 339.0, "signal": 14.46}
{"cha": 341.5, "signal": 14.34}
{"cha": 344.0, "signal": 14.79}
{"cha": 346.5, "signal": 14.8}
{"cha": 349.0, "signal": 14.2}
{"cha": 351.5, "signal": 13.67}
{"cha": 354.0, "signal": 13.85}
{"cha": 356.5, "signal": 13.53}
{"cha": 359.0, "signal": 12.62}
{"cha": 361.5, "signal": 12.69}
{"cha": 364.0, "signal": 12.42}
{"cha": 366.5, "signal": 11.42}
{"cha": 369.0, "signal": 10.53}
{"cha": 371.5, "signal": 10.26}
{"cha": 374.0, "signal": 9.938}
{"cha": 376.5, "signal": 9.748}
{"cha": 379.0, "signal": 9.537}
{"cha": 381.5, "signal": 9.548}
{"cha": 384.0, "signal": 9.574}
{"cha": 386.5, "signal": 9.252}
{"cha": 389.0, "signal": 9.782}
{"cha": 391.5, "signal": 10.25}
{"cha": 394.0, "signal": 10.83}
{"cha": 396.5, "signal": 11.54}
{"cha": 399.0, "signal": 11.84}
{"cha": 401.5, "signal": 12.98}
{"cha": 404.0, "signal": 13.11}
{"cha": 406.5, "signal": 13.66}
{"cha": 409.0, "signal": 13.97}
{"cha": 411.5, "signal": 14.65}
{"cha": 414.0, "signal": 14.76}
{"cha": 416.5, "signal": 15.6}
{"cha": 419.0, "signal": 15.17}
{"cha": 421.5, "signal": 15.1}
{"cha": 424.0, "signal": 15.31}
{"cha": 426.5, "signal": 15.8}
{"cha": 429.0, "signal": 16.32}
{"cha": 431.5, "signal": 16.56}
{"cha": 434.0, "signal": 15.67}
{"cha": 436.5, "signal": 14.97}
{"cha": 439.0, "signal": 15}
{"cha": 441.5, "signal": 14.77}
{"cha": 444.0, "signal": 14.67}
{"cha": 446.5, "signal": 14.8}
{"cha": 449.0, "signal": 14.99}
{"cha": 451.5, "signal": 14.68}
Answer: 3.6 ch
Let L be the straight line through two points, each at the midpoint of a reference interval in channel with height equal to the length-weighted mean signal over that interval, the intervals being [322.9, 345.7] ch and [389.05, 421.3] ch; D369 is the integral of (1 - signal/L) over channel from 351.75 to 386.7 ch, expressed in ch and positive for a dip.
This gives 6.4 ch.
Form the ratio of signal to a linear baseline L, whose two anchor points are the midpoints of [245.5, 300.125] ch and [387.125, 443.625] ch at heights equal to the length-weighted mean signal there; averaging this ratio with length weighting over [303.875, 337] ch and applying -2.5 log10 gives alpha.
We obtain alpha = 0.04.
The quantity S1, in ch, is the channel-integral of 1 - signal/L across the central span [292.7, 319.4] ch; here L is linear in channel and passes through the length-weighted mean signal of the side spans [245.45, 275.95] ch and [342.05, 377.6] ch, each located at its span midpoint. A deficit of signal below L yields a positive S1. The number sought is 0.4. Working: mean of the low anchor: 15.3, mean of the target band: 13.8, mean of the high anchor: 12.5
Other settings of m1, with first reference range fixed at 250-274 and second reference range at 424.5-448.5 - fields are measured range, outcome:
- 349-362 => 1.63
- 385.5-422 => 6.05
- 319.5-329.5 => 0.75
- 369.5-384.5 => 5.40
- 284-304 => 1.81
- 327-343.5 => 1.18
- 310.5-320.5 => 0.85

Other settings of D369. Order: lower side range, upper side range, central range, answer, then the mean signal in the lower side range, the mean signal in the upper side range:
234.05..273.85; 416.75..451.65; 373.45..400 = 8.93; 15.3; 15.3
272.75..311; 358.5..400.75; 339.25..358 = -3.67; 14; 10.7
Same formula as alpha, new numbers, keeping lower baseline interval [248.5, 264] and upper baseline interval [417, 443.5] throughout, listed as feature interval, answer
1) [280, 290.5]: 0.10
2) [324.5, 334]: 0.10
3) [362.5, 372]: 0.34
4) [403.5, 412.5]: 0.11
